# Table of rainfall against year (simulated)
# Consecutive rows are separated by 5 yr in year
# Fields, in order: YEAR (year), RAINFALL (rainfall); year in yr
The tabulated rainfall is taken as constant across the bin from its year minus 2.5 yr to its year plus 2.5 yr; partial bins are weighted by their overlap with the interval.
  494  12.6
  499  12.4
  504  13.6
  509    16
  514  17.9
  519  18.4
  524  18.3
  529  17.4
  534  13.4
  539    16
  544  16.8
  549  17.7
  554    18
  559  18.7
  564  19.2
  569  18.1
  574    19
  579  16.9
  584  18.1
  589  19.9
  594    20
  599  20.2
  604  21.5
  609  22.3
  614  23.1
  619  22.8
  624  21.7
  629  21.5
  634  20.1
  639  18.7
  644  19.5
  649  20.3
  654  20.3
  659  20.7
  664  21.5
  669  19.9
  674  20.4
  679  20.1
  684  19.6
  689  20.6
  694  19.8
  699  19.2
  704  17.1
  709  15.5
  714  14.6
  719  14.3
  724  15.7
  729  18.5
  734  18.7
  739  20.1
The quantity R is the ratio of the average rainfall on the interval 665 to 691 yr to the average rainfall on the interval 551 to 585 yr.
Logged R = 1.10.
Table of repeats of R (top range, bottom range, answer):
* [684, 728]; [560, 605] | 0.90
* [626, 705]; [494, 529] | 1.26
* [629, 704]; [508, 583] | 1.14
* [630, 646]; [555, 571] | 1.05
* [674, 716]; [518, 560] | 1.08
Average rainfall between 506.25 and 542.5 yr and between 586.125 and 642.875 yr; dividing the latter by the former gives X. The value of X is 1.3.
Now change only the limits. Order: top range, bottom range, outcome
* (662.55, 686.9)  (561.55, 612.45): 1.03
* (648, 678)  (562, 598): 1.09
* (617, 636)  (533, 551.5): 1.33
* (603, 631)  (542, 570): 1.23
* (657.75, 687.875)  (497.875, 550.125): 1.25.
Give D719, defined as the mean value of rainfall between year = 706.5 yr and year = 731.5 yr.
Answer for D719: 15.7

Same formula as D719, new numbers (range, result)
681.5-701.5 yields 19.8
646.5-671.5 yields 20.5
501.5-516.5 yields 15.8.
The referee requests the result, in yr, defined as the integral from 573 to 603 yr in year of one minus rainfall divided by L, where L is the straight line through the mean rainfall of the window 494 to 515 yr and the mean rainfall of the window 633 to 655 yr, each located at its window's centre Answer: -2.6 yr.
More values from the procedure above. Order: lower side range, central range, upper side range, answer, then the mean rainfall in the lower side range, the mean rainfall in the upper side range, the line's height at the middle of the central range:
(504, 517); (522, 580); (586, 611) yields 2.8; 16.4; 20.7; 18.4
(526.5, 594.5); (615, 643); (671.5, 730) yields -5.0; 17.7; 17.9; 17.8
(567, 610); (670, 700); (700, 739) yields -4.4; 19.5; 16.7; 17.4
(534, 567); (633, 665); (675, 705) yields -2.0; 17.4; 19.6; 18.9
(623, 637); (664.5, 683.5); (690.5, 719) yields -1.6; 20.9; 17.1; 18.7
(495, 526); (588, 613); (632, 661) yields -3.2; 15.9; 19.9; 18.6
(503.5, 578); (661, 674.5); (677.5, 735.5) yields -2.3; 17.3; 17.8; 17.7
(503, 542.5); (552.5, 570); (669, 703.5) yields -1.3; 16.5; 19.8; 17.3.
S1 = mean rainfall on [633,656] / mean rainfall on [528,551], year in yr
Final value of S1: 1.22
